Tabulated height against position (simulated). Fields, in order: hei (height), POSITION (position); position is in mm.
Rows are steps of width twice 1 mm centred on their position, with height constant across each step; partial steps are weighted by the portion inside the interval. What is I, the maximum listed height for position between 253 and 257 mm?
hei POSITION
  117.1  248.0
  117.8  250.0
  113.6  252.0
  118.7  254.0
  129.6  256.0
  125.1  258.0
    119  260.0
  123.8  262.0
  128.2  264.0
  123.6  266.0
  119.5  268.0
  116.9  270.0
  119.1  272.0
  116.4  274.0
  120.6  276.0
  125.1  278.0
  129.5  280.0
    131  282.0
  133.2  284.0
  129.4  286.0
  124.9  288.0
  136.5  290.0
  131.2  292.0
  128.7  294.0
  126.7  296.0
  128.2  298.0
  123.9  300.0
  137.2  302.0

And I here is 129.6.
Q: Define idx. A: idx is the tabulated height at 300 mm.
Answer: 123.9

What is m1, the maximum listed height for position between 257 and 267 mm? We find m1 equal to 128.2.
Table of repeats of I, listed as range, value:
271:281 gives 129.5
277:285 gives 133.2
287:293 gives 136.5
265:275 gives 123.6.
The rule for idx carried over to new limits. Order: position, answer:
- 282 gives 131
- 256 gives 129.6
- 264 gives 128.2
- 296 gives 126.7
